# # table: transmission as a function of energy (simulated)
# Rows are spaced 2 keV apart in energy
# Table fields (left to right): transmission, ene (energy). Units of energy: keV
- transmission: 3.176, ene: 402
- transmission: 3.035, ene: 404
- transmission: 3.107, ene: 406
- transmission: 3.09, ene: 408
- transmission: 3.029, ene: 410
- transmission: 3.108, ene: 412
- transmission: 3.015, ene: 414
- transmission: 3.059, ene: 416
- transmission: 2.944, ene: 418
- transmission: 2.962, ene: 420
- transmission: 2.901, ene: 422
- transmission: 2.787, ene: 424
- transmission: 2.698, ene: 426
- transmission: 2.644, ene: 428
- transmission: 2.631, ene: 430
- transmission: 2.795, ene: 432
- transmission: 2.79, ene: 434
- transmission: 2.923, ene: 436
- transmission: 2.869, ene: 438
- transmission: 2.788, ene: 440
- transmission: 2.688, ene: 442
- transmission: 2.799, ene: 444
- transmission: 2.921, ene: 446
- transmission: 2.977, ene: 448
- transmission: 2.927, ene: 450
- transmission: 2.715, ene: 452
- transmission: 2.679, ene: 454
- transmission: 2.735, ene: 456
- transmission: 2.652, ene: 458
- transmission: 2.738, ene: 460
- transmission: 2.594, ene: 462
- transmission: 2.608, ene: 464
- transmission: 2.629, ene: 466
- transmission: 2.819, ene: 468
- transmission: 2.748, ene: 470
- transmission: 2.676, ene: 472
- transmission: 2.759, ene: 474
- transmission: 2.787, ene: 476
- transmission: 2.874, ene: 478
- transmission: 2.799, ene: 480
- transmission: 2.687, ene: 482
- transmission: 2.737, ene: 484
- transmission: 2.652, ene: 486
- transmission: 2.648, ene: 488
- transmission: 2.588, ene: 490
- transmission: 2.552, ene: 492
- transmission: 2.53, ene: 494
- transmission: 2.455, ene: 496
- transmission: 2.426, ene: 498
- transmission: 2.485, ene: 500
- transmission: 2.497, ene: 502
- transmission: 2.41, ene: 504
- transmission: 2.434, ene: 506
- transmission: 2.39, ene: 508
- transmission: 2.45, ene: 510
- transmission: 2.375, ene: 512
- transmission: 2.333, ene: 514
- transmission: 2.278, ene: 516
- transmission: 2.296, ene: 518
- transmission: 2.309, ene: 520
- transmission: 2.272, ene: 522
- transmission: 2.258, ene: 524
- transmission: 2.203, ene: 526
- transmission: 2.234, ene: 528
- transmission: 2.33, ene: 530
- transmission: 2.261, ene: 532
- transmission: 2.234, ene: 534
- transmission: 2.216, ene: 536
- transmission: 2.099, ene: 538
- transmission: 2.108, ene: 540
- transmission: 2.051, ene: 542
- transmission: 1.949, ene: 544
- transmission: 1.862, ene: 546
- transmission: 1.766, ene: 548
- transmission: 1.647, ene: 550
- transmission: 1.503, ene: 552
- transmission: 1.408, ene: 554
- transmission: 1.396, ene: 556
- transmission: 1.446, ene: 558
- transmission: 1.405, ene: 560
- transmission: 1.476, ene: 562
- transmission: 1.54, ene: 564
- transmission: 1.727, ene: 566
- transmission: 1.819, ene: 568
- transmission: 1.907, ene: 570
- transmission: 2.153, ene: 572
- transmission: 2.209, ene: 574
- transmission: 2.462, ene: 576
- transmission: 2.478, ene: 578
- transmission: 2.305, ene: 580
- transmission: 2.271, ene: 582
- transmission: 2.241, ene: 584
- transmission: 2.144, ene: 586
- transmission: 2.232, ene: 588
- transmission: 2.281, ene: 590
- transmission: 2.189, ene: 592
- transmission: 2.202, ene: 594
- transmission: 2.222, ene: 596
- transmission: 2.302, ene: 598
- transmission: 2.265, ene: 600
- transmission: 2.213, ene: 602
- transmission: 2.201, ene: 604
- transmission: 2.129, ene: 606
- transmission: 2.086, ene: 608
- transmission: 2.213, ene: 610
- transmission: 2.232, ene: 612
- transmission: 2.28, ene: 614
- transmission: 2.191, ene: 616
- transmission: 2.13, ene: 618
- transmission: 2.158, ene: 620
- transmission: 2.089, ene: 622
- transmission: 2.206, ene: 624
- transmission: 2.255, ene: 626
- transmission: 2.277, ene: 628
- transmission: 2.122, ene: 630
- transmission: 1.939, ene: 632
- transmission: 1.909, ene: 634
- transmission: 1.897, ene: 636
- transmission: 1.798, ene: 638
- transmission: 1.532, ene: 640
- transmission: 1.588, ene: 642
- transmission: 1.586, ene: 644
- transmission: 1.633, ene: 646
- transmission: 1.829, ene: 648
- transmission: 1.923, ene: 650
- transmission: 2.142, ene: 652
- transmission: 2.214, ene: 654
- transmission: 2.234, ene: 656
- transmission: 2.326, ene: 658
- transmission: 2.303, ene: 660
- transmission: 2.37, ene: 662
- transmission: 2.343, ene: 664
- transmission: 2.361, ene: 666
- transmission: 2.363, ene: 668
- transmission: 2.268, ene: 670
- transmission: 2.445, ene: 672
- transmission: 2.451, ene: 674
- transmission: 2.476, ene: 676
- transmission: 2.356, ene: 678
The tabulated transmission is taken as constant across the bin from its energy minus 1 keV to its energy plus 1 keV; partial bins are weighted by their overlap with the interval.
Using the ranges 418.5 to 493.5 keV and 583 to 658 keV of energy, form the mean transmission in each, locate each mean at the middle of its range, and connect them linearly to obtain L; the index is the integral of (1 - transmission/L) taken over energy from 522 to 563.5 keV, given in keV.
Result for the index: 8.79 keV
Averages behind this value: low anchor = 2.75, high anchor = 2.09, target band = 1.9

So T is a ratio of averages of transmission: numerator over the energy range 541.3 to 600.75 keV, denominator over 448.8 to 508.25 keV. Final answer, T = 0.74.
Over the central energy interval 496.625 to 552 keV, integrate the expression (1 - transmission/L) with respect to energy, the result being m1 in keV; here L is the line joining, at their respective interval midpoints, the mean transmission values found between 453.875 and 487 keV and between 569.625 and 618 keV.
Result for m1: 6.42 keV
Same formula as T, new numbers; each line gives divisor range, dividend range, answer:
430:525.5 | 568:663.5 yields 0.81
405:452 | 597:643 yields 0.72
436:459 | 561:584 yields 0.73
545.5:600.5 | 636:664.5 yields 1.01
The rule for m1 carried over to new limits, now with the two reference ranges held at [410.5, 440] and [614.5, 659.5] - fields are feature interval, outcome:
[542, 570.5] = 8.5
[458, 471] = 0.1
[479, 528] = 1.8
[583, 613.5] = -0.7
